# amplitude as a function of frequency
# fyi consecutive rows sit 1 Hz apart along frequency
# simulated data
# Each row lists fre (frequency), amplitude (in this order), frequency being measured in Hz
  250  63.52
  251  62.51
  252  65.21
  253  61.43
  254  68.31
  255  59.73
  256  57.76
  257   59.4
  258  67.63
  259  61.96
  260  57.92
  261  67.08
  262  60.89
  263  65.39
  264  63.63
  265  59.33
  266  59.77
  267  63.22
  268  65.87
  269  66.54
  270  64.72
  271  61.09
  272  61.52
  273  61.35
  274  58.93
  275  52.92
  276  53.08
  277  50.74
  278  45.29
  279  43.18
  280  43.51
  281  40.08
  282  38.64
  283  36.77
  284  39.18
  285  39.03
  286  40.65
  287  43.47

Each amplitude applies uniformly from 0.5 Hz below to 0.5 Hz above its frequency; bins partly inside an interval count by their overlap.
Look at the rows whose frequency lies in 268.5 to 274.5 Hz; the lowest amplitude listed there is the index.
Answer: 58.93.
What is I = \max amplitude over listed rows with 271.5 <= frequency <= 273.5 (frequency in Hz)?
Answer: 61.52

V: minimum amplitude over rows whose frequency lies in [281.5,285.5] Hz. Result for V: 36.77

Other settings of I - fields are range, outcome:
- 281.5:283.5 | 38.64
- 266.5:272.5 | 66.54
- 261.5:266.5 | 65.39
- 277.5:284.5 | 45.29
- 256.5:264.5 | 67.63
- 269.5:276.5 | 64.72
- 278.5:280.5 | 43.51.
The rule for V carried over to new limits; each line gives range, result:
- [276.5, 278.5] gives 45.29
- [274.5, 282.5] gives 38.64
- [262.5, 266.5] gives 59.33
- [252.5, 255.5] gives 59.73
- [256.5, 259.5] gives 59.4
